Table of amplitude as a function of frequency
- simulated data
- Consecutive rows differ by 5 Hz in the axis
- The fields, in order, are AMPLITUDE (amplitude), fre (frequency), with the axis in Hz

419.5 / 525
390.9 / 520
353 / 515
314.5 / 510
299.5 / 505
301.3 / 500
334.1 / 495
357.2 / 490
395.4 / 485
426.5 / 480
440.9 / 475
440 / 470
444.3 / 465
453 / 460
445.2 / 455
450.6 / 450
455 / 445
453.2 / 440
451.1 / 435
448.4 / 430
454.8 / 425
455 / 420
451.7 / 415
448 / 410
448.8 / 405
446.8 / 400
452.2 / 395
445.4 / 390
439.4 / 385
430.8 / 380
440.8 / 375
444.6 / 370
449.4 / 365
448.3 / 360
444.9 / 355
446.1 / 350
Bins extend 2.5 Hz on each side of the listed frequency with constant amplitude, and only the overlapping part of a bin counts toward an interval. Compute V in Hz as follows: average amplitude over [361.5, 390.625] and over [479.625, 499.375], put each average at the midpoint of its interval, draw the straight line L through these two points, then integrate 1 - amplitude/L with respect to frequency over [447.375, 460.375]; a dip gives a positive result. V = -2.0 Hz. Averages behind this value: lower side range 442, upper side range 366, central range 449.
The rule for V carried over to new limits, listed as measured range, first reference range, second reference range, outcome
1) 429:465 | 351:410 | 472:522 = -4.8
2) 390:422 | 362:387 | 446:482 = -0.6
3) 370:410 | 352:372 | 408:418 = 0.4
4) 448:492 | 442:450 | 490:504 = -4.2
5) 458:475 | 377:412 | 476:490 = -1.4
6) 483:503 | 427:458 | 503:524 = 1.7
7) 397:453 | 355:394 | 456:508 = -4.4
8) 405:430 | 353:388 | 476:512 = -2.7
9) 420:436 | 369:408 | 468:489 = -0.7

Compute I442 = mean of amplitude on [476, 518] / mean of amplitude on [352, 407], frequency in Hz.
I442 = 0.8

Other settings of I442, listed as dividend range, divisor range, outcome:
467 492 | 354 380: 0.93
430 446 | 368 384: 1.03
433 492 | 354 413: 0.98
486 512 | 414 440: 0.72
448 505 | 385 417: 0.90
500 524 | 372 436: 0.76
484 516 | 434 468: 0.74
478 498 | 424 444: 0.83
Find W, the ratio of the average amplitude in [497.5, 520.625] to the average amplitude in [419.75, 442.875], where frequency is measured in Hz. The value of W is 0.7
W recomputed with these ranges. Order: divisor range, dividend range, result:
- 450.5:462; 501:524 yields 0.76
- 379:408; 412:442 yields 1.02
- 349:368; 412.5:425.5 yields 1.01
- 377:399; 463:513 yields 0.85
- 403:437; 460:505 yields 0.87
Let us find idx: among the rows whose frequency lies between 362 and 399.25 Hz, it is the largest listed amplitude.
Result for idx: 452.2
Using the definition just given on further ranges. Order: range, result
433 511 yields 455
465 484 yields 444.3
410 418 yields 451.7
